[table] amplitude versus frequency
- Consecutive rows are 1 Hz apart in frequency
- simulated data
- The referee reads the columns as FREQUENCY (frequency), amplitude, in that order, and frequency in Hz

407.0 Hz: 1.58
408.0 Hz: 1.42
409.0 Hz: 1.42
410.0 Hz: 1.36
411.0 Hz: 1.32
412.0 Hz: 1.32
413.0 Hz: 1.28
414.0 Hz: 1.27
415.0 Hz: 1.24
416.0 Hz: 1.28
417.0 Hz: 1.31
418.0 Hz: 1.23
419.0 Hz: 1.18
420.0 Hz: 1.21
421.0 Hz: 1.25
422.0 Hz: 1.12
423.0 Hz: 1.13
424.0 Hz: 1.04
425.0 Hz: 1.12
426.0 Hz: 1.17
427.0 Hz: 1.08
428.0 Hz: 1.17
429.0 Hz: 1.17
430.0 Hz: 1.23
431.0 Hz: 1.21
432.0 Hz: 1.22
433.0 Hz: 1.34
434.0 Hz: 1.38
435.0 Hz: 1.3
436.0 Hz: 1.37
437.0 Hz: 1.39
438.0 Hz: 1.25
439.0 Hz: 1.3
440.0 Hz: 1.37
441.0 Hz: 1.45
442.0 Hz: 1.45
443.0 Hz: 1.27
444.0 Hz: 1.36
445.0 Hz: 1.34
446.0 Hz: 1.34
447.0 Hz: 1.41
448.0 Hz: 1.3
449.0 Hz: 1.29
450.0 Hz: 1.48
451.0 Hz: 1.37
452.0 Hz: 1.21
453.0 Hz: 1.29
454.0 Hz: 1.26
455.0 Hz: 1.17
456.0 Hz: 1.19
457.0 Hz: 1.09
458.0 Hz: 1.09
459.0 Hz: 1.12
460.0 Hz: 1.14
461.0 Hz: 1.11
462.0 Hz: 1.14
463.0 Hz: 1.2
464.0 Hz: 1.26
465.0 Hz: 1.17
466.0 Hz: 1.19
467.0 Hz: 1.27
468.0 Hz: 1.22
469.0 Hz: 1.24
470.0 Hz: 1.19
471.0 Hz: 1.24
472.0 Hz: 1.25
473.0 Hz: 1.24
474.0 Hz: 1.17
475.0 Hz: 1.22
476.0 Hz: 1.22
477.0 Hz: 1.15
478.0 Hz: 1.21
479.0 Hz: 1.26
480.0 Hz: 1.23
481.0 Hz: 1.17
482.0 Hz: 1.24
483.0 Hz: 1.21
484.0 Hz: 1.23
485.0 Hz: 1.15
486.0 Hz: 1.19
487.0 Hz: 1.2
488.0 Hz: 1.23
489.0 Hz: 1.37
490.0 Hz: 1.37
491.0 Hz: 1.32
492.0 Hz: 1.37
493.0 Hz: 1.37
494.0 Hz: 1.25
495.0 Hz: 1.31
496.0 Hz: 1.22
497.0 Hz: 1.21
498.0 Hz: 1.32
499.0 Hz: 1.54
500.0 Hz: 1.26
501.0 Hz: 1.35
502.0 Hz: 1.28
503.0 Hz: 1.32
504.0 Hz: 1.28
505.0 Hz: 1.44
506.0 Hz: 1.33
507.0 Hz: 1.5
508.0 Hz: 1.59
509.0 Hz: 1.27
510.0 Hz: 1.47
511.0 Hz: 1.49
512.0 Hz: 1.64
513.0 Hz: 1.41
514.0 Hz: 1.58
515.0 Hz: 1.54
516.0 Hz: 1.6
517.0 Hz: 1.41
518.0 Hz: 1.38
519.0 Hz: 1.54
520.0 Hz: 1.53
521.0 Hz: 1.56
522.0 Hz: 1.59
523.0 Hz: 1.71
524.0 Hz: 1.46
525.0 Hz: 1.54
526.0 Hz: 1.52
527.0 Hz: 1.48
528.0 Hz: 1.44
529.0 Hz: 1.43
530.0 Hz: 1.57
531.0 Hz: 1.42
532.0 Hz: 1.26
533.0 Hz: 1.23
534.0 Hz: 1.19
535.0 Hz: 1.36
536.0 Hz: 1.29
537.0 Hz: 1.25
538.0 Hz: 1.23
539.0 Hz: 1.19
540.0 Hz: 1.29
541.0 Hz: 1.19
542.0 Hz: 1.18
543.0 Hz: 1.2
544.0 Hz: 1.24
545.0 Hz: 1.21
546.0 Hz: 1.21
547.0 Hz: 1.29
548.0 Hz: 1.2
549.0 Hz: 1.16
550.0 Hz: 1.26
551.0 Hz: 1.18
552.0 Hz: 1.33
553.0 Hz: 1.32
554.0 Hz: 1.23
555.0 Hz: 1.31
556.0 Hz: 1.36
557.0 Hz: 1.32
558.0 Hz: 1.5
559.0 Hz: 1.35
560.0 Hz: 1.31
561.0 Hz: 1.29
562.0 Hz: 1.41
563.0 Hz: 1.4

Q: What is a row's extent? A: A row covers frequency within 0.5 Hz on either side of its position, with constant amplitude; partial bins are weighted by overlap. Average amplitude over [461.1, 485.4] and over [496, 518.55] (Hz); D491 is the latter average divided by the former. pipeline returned 1.17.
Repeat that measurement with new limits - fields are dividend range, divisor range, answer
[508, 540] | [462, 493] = 1.17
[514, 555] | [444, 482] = 1.10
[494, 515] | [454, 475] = 1.17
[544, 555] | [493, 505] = 0.95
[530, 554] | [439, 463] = 0.99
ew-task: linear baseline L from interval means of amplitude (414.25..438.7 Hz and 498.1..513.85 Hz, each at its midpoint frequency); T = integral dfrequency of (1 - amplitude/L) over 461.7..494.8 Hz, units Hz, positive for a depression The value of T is 2.7 Hz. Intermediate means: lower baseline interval 1.23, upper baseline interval 1.41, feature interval 1.24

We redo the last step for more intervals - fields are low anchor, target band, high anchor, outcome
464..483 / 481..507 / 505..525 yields 1.2 Hz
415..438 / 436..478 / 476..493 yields -0.7 Hz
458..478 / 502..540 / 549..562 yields -5.0 Hz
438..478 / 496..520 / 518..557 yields -2.1 Hz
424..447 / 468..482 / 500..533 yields 1.6 Hz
